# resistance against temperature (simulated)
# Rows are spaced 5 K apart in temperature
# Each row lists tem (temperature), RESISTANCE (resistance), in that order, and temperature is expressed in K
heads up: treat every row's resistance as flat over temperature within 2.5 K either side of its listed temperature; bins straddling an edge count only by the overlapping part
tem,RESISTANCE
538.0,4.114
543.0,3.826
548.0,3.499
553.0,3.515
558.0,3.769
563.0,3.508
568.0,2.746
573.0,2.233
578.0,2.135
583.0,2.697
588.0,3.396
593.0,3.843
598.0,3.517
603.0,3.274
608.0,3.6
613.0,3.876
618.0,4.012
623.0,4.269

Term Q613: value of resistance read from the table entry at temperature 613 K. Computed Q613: 3.876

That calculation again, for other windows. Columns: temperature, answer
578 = 2.135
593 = 3.843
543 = 3.826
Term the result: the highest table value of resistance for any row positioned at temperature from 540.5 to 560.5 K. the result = 3.826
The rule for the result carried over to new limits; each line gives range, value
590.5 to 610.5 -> 3.843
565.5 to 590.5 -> 3.396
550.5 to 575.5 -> 3.769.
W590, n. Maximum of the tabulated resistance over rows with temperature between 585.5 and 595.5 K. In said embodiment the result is 3.843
